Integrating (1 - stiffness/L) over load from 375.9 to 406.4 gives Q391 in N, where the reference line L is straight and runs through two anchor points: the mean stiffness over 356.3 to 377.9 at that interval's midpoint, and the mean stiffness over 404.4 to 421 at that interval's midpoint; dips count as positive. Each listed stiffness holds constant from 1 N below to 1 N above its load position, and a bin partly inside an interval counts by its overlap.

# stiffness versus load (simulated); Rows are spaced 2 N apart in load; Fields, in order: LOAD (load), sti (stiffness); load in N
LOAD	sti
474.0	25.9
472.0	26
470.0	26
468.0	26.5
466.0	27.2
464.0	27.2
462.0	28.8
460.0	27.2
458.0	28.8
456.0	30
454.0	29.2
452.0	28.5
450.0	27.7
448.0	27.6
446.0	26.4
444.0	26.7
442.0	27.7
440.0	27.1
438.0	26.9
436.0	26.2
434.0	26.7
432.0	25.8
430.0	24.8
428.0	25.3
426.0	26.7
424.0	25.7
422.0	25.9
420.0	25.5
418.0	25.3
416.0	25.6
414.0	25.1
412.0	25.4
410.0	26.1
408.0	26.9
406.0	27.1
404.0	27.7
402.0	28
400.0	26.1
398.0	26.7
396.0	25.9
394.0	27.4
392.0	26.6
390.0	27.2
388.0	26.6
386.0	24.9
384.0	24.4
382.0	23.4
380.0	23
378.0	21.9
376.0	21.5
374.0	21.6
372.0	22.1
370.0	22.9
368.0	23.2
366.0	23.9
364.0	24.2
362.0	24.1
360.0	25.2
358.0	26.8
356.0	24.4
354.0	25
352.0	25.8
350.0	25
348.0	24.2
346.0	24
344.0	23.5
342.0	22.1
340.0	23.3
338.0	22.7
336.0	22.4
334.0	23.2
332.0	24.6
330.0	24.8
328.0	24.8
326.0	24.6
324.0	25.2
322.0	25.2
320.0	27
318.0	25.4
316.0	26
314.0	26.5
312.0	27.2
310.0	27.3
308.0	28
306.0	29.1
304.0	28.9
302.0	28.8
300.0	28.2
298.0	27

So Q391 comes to -1.0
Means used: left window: 23.5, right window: 25.9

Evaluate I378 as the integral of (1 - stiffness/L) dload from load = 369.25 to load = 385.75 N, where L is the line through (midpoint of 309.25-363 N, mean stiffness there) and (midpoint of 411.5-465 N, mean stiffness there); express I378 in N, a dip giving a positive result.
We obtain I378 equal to 1.9 N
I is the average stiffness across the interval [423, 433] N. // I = 25.7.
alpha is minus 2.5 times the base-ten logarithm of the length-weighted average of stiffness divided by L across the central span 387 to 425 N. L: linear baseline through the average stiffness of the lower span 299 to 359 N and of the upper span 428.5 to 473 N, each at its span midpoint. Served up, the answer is 0.01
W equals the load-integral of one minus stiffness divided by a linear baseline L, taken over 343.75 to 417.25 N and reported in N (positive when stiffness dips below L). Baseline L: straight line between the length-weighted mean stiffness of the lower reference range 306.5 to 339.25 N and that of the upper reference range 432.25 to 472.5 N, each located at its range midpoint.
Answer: 3.6 N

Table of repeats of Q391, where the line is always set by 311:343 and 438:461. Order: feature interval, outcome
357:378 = 1.8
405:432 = 1.2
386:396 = -0.1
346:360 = 0.1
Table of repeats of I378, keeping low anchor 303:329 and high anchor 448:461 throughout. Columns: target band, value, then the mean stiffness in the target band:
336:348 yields 1.7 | 23.1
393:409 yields 0.4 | 27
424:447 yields 1.5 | 26.4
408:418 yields 0.8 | 25.7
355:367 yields 1.1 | 24.8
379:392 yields 1.2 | 25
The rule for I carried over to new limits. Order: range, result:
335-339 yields 22.5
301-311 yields 28.4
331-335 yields 23.9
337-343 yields 22.7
